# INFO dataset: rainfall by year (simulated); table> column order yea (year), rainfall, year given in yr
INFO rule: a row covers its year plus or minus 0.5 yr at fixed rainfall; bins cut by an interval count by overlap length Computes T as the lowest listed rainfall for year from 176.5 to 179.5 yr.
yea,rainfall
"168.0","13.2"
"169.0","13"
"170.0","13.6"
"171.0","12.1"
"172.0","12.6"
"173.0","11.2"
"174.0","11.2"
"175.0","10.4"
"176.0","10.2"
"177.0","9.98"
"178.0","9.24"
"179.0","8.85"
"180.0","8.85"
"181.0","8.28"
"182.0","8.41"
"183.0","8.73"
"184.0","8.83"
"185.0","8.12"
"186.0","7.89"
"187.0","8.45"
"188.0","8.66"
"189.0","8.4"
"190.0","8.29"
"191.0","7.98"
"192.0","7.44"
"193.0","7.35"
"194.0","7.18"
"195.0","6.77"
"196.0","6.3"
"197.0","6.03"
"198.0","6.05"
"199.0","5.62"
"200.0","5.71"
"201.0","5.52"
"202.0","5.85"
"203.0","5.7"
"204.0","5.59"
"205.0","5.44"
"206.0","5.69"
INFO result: 8.85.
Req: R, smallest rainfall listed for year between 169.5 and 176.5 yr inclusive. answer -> 10.2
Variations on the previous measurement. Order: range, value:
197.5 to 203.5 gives 5.52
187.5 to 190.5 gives 8.29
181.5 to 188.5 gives 7.89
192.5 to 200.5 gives 5.62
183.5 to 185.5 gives 8.12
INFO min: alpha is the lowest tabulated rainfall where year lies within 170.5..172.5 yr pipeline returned 12.1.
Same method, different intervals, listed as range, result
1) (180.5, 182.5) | 8.28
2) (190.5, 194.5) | 7.18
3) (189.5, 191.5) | 7.98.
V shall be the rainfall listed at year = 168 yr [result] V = 13.2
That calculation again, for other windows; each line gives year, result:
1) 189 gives 8.4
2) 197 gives 6.03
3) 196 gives 6.3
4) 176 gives 10.2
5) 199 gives 5.62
